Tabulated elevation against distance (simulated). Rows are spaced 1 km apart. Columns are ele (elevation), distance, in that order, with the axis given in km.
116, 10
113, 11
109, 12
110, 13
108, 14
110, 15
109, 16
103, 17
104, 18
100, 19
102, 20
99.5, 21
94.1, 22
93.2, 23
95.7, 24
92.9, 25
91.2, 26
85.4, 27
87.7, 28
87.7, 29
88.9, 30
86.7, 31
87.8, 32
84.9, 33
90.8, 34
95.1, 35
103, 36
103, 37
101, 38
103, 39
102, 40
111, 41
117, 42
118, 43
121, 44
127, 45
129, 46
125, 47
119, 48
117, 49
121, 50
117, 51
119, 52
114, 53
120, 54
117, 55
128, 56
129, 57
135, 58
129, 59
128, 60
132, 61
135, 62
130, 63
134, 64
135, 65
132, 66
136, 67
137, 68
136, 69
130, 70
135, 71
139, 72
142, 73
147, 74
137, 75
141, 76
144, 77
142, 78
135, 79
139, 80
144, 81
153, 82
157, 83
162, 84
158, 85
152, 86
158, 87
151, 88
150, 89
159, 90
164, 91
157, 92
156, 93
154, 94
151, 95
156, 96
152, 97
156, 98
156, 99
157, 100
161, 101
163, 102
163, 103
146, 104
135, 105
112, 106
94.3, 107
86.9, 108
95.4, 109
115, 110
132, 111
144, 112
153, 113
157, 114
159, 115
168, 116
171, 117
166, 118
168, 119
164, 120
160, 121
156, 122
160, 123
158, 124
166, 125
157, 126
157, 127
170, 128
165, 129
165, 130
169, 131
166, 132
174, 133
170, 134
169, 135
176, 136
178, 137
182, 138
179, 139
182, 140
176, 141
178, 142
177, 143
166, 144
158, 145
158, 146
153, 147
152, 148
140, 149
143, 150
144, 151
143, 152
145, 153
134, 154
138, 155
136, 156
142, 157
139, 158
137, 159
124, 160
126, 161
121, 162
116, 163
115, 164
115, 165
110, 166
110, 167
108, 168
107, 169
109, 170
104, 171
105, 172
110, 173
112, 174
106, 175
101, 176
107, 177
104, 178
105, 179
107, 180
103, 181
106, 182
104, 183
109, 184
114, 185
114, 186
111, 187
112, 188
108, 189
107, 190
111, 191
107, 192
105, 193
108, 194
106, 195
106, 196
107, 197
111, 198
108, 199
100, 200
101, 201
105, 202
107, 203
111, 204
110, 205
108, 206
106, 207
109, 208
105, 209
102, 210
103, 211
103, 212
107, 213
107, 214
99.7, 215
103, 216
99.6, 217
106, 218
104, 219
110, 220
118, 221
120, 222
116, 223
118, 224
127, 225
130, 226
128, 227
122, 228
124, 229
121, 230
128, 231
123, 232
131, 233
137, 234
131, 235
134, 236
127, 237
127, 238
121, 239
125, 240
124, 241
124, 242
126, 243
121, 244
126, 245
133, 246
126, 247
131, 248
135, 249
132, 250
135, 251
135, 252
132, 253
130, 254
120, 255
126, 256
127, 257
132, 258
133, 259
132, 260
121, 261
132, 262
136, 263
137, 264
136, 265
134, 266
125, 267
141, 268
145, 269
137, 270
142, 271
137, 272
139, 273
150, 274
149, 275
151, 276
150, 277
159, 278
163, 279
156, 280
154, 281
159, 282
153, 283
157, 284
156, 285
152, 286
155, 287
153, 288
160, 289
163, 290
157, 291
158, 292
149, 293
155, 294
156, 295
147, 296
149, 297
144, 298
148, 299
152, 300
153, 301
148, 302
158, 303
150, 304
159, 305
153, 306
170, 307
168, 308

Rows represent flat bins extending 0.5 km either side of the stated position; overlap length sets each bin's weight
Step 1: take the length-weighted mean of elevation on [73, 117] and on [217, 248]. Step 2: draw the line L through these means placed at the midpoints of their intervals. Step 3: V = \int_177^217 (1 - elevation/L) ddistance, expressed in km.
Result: 7.0 km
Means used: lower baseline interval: 146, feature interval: 107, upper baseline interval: 123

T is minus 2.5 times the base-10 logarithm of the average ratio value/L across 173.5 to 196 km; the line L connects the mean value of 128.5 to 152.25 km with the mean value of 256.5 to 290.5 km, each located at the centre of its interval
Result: 0.421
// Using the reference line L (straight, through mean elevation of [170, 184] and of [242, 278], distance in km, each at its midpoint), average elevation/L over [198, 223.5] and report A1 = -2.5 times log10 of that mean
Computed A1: 0.10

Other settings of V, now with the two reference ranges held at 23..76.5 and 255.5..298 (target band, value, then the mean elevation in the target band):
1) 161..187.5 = 4.7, 109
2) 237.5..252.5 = 1.4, 128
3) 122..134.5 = -3.7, 164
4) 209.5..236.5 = 4.3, 117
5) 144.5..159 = -1.6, 144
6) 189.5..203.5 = 3.0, 106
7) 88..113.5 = -4.1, 143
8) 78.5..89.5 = -2.7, 151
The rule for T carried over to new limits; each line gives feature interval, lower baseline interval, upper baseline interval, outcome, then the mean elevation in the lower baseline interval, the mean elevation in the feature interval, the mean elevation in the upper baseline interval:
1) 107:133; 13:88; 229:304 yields -0.20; 120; 152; 140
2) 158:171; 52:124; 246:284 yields 0.21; 143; 117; 139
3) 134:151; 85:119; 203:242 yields -0.21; 147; 166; 116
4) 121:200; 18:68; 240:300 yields -0.06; 111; 134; 141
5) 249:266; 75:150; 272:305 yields 0.17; 155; 131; 153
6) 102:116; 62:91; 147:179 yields 0.02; 144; 133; 123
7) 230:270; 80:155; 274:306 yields 0.18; 155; 130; 154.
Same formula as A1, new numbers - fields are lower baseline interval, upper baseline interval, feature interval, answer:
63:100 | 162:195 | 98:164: -0.19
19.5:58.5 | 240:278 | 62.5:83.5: -0.25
